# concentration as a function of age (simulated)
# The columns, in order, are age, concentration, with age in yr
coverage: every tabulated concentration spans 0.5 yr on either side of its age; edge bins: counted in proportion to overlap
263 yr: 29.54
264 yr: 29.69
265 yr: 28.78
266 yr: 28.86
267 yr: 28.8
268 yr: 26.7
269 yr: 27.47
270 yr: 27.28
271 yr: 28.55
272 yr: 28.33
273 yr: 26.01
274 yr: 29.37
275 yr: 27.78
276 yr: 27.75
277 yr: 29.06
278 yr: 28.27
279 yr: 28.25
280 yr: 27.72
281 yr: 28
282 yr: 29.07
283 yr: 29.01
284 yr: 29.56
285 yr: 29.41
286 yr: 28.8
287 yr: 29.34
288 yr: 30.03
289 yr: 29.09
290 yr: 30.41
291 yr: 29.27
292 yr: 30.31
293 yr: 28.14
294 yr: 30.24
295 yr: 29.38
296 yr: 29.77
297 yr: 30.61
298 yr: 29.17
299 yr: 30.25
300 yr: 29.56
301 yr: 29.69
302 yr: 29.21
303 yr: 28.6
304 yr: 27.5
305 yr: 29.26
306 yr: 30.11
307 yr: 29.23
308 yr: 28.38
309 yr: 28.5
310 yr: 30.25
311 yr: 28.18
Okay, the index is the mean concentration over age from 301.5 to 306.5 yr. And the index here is 28.9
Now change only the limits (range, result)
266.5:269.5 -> 27.7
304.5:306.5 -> 29.7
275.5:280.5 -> 28.2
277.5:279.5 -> 28.3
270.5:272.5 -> 28.4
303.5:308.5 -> 28.9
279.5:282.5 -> 28.3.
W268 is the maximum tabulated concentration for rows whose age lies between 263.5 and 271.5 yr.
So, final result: 29.69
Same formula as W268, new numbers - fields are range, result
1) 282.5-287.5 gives 29.56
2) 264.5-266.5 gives 28.86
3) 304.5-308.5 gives 30.11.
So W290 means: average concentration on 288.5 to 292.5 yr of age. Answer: 29.8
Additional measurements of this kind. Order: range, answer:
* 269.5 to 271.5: 27.9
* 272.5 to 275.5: 27.7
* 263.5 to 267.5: 29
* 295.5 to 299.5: 29.9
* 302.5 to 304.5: 28.1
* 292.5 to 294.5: 29.2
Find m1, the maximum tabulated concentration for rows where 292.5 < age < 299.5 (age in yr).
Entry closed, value 30.61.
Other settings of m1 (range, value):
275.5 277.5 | 29.06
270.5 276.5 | 29.37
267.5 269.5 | 27.47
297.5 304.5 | 30.25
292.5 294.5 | 30.24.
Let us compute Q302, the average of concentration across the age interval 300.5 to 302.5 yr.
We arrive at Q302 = 29.5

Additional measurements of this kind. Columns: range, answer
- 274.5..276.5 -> 27.8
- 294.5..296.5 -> 29.6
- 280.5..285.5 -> 29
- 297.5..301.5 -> 29.7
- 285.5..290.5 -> 29.5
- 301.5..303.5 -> 28.9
